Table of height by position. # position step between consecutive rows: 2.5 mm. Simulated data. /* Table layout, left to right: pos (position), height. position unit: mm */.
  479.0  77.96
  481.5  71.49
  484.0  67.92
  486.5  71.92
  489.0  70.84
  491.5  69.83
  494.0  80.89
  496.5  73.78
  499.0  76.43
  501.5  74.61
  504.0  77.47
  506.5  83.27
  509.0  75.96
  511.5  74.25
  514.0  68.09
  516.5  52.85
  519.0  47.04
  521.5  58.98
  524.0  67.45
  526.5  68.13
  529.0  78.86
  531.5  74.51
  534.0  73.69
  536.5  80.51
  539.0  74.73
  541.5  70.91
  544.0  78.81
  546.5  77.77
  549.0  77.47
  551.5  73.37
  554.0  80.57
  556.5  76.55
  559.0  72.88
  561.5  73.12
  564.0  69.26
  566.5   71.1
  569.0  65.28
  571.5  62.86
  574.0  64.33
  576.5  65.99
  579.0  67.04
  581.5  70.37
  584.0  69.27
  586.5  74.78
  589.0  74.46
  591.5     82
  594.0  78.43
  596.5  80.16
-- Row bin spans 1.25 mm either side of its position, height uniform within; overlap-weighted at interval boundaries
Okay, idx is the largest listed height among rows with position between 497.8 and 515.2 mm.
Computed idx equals 83.27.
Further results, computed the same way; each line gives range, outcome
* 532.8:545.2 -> 80.51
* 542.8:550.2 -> 78.81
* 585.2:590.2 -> 74.78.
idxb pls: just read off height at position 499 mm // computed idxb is 76.43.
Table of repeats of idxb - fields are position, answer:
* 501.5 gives 74.61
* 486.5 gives 71.92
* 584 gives 69.27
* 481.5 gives 71.49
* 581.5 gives 70.37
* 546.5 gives 77.77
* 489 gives 70.84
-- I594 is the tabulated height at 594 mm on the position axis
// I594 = 78.43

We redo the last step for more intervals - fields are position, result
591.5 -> 82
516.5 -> 52.85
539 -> 74.73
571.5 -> 62.86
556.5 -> 76.55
